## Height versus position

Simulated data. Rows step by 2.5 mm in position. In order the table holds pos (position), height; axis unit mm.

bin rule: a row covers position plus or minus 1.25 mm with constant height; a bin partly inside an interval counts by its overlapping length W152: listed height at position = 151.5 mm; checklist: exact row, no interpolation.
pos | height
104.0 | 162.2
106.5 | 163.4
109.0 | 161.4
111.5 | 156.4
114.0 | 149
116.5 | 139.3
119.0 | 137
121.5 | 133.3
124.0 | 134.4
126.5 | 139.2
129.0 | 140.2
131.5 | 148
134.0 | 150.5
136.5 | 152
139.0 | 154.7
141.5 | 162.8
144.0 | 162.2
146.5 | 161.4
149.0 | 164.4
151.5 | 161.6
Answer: 161.6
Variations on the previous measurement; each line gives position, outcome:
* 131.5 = 148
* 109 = 161.4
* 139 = 154.7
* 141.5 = 162.8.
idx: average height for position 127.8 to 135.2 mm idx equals 146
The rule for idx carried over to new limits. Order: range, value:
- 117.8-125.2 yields 135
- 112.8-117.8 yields 144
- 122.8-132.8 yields 141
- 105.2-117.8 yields 154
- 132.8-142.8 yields 155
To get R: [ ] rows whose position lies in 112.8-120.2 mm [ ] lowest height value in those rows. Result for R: 137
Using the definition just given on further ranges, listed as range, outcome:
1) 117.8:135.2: 133.3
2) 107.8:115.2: 149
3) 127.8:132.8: 140.2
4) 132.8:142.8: 150.5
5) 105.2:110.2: 161.4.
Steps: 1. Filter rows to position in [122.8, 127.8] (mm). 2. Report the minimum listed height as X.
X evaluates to 134.4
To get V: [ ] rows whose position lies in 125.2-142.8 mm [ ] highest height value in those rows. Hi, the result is 162.8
